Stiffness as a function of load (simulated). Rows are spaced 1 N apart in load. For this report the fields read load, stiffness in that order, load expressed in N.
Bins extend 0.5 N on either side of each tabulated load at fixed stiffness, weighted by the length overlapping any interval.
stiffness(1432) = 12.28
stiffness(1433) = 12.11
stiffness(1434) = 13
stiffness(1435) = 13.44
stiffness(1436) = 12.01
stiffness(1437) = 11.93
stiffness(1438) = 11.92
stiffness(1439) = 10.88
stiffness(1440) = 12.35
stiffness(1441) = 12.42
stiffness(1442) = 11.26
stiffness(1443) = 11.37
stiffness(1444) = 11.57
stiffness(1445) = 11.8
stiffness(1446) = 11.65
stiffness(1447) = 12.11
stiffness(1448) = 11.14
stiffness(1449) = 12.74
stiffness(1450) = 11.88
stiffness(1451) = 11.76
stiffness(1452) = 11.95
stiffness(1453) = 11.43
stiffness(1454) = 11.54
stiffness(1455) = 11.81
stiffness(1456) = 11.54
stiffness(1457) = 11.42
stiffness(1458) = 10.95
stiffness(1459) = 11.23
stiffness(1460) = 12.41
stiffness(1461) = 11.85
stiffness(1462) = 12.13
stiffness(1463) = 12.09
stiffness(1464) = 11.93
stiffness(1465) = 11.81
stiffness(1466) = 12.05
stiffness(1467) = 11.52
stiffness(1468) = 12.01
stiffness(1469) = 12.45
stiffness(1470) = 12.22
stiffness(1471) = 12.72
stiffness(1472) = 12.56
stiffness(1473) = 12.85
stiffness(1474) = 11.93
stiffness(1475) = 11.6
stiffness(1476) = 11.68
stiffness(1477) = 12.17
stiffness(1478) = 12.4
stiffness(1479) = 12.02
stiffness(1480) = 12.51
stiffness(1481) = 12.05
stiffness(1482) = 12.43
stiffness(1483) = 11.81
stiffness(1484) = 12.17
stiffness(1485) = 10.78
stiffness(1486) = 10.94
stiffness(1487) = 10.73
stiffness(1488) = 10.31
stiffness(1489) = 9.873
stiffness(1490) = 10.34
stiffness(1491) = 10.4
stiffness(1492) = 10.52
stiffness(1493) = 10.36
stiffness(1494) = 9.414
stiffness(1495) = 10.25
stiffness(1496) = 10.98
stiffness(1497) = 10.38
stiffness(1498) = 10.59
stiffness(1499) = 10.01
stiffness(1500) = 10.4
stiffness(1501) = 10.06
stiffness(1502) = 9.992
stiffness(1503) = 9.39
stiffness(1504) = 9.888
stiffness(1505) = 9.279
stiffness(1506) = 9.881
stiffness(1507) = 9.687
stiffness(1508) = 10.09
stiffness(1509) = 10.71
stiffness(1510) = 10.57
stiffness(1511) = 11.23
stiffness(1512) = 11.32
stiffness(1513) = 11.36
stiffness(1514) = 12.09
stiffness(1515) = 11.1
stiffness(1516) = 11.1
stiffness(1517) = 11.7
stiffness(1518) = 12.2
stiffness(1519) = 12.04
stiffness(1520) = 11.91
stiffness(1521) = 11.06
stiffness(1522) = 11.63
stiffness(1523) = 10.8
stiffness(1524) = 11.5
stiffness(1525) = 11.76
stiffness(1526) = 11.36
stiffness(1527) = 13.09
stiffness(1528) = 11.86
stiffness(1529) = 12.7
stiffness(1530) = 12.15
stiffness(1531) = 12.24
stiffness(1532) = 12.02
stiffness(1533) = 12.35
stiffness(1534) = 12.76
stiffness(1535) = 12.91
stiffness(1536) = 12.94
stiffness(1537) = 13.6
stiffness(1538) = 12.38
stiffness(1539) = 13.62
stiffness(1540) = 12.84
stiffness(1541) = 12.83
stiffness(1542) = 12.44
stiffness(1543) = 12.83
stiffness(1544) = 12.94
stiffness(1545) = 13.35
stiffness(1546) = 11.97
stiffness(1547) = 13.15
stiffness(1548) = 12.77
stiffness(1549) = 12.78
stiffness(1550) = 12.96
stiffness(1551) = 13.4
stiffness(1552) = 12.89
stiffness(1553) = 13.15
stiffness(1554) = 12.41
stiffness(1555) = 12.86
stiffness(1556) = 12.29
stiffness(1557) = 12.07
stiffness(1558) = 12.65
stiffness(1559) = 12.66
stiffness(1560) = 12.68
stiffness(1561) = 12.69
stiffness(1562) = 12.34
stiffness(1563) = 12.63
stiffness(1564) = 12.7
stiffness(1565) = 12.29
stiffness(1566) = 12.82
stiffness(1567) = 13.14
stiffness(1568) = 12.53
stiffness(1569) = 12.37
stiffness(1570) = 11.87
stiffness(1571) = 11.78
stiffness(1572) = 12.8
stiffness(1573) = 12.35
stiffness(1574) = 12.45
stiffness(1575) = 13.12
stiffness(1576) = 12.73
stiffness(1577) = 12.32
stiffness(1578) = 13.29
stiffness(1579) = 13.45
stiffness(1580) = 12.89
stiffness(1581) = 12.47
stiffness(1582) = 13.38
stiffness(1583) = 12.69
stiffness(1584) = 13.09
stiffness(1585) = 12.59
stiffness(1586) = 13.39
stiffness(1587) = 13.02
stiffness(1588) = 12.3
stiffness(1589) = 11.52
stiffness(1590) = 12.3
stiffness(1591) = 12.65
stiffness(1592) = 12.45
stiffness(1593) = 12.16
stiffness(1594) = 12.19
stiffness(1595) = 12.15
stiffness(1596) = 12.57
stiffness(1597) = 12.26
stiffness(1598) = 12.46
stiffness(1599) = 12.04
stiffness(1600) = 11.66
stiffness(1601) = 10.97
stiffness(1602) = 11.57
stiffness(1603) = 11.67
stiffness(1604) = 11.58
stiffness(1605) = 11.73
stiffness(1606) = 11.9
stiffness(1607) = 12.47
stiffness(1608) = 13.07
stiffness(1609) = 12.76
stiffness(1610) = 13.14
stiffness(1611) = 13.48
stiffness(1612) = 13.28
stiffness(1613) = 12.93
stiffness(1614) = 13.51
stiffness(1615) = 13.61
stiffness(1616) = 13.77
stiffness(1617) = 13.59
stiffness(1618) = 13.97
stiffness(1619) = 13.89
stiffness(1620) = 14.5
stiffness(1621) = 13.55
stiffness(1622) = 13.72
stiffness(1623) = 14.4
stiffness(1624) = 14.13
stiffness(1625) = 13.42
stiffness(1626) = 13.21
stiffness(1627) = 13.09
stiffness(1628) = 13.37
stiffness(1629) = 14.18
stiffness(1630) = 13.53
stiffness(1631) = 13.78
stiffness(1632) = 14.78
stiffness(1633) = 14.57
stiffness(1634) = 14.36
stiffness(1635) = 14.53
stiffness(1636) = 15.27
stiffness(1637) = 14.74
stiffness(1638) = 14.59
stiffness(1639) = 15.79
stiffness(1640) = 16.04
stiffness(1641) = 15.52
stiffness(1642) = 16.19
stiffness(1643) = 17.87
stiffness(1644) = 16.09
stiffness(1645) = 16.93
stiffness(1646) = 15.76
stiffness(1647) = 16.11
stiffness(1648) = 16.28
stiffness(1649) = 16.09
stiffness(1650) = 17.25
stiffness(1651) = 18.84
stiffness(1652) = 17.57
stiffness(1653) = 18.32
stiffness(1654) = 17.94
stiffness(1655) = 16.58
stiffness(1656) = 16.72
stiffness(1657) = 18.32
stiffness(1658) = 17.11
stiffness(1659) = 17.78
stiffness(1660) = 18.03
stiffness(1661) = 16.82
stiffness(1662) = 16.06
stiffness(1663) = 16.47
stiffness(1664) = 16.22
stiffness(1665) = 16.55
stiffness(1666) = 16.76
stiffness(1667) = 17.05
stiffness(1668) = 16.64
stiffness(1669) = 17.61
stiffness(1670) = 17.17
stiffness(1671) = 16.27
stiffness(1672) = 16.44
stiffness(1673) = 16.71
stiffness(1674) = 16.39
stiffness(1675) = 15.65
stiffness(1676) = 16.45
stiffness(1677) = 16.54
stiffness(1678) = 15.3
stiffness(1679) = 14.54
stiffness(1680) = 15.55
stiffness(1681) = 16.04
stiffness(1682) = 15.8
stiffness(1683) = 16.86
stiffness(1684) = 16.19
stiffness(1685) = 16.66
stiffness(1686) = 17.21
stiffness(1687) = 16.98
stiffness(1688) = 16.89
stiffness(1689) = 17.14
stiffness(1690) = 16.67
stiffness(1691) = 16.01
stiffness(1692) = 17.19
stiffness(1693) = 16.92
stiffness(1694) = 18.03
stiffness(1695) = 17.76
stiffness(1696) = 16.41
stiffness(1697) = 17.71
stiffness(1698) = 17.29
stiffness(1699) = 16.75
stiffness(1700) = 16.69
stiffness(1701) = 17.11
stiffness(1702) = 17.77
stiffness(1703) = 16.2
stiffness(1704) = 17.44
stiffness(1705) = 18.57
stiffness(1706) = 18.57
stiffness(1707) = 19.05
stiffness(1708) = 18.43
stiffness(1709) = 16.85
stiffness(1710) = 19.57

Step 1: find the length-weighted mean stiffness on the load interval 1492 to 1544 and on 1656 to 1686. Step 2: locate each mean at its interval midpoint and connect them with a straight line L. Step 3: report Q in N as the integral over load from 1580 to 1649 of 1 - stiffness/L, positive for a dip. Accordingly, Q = 5.21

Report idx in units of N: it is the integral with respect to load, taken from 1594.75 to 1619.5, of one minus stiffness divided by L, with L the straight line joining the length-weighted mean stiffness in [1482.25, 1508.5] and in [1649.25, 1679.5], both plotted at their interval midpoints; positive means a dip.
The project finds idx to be 3.4 N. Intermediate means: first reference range 10.3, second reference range 16.9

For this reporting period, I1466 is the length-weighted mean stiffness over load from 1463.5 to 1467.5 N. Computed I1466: 11.8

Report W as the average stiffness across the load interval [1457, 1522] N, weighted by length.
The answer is 11.2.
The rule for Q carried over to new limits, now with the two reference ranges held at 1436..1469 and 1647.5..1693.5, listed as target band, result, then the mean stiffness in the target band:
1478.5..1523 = 7.0 N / 10.9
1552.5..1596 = 5.8 N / 12.6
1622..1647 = 1.7 N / 14.8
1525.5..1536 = 0.9 N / 12.4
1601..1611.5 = 2.1 N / 12.3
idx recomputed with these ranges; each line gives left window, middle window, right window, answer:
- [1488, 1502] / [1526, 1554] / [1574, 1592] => -2.9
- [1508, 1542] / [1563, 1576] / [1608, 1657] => 0.7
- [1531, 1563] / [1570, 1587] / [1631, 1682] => 1.2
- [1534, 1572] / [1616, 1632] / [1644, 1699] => 1.4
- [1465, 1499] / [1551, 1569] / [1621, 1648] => 0.7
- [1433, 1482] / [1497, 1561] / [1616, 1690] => 7.4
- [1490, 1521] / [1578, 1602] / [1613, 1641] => 1.1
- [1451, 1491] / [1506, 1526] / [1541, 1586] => 1.6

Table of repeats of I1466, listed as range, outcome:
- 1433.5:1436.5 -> 12.8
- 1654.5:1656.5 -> 16.6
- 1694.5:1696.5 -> 17.1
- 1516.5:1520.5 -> 12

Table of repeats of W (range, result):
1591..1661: 14.4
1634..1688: 16.5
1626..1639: 14.3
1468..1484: 12.2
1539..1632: 12.8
